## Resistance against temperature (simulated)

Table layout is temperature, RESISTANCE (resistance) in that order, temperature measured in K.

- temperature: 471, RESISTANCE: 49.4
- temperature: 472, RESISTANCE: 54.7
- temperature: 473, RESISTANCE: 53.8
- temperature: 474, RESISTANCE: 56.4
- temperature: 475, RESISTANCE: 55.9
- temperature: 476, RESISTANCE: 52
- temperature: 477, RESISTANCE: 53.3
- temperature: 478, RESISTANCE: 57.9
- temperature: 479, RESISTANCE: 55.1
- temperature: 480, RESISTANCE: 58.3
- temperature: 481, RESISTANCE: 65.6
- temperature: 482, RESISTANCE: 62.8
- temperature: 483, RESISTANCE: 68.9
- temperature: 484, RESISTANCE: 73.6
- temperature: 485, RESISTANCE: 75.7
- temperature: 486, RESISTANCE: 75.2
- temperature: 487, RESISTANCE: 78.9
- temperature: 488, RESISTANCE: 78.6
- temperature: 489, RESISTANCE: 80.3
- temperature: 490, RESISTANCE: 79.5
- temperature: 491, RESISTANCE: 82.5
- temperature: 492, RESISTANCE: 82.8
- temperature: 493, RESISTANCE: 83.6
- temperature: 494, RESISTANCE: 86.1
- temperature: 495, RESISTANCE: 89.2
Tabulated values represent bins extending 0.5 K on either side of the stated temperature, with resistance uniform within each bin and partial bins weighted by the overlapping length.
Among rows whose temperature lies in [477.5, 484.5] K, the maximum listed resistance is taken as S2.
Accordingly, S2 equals 73.6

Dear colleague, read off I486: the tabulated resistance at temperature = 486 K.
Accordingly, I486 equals 75.2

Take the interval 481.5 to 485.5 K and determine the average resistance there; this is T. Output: 70.2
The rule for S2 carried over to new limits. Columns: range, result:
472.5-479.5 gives 57.9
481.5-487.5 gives 78.9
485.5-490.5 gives 80.3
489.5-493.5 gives 83.6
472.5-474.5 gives 56.4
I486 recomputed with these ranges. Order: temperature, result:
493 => 83.6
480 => 58.3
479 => 55.1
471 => 49.4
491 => 82.5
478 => 57.9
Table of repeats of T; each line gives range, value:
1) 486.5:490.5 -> 79.3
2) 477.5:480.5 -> 57.1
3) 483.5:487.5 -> 75.8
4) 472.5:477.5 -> 54.3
